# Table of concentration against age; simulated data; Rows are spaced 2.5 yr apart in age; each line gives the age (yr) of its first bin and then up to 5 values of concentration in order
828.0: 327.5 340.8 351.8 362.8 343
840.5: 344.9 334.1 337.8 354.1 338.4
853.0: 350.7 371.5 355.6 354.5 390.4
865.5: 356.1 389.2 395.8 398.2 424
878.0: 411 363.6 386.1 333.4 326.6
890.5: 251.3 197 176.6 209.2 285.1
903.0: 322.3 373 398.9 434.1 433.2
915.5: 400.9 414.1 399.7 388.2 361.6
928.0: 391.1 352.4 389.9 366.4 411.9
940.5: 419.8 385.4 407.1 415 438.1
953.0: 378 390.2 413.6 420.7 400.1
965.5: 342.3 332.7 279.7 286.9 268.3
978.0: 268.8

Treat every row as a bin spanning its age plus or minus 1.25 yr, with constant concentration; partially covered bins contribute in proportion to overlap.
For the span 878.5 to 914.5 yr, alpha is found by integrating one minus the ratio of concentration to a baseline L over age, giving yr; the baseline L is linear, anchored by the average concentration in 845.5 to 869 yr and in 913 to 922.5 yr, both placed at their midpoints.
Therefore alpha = 6.3 yr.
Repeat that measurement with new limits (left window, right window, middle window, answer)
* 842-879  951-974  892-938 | 1.8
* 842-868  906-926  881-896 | 3.7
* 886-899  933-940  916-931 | -1.8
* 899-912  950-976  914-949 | -3.2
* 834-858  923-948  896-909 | 2.3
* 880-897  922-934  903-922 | -3.4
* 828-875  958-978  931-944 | -2.0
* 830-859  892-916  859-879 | -3.1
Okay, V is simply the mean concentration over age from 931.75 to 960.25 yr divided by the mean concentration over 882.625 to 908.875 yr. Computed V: 1.38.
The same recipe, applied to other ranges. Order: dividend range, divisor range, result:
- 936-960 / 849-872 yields 1.11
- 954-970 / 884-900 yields 1.50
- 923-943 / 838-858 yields 1.11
